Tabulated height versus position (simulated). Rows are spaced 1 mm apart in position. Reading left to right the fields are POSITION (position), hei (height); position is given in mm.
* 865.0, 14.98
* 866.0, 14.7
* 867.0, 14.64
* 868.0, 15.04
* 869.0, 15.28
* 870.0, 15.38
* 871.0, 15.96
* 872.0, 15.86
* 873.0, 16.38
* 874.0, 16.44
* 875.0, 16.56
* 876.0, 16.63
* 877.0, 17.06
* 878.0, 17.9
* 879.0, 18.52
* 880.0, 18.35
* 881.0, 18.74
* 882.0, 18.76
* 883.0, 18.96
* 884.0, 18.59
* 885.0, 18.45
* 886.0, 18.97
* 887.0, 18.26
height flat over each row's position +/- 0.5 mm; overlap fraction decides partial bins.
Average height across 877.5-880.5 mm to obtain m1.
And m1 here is 18.3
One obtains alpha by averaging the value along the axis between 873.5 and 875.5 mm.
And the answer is 16.5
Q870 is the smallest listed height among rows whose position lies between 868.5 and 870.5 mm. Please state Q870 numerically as 15.28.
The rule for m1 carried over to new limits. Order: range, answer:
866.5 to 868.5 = 14.8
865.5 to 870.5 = 15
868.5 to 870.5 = 15.3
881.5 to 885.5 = 18.7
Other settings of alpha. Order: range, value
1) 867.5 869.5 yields 15.2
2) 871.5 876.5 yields 16.4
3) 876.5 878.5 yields 17.5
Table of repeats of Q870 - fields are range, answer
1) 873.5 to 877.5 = 16.44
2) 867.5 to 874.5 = 15.04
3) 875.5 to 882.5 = 16.63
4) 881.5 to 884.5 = 18.59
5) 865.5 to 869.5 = 14.64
